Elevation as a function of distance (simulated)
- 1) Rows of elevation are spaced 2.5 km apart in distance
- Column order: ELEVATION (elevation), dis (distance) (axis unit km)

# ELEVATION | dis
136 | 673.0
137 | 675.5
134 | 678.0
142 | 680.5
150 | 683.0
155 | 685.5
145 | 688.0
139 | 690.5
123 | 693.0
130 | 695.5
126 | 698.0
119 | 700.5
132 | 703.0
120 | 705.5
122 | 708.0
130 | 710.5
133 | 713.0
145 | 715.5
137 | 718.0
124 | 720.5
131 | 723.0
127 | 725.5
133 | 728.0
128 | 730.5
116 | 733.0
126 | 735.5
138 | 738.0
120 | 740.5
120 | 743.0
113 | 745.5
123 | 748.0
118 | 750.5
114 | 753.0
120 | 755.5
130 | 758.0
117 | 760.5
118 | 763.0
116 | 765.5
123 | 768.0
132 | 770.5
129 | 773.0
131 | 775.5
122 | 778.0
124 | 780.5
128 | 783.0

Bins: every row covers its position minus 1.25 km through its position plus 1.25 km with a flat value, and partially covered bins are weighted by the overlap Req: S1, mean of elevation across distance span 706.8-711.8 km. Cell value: 126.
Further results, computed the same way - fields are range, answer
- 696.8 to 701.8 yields 123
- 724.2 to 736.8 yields 126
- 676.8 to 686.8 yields 145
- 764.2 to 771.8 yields 124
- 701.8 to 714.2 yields 127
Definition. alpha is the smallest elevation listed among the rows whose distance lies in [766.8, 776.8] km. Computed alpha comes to 123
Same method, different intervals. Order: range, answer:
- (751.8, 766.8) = 114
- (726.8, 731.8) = 128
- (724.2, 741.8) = 116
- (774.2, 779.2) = 122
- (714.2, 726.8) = 124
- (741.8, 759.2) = 113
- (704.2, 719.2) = 120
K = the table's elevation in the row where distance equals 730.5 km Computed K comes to 128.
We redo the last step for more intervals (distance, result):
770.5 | 132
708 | 122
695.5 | 130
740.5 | 120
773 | 129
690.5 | 139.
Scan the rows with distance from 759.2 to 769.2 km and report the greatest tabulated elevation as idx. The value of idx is 123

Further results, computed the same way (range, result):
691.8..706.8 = 132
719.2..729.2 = 133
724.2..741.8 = 138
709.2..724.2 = 145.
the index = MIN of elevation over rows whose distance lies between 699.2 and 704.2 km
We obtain 119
